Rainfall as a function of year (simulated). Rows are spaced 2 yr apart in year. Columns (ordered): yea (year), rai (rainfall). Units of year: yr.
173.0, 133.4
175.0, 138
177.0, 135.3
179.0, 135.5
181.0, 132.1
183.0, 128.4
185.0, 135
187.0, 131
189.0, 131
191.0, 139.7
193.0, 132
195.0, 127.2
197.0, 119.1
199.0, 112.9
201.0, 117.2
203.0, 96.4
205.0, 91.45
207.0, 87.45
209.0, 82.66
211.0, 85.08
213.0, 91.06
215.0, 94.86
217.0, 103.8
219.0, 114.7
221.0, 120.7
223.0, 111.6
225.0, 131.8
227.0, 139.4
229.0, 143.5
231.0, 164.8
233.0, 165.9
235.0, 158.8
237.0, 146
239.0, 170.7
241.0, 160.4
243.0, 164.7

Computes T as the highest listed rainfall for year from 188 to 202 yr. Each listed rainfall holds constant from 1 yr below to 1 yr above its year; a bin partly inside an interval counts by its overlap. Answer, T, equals 139.7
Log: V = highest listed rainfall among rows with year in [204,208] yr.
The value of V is 91.45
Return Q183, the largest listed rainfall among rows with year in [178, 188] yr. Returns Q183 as 135.5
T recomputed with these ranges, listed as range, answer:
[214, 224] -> 120.7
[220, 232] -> 164.8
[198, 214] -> 117.2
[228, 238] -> 165.9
